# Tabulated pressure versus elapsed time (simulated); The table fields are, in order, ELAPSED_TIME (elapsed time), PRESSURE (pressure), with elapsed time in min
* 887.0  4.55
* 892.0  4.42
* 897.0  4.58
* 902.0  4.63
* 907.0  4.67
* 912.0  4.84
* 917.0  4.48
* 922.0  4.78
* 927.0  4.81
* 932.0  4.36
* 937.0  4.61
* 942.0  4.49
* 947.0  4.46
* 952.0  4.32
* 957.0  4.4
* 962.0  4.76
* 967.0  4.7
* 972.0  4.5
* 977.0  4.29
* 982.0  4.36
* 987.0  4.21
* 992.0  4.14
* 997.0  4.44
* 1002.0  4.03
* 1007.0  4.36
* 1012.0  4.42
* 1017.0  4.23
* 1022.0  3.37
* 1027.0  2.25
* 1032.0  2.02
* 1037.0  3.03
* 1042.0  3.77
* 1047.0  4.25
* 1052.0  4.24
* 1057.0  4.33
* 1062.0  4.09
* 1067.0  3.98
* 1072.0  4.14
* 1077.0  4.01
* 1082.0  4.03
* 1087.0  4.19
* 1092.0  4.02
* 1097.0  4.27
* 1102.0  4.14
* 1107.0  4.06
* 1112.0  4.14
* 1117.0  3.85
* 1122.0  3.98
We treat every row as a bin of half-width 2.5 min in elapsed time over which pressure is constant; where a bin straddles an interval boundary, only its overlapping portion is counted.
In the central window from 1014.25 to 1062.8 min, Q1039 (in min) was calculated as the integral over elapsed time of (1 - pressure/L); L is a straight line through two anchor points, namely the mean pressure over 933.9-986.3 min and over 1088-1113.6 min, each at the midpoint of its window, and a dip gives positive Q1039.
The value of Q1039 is 8.3 min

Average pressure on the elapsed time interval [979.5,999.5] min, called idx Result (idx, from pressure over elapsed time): 4.29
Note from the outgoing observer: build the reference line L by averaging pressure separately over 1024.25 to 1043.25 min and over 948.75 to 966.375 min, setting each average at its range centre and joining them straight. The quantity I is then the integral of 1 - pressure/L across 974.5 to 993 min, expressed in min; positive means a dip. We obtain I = -1.8 min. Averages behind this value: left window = 4.51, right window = 2.71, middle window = 4.26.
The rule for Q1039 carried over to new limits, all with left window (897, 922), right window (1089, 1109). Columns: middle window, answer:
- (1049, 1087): 0.8 min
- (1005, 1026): 2.0 min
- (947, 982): 0.2 min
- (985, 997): 0.5 min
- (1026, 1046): 6.4 min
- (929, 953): 0.6 min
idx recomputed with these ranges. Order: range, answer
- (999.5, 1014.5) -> 4.27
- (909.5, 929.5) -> 4.73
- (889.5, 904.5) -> 4.54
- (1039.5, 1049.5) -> 4.01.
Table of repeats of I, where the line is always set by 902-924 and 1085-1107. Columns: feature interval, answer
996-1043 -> 8.77 min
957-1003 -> 0.96 min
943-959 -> 0.59 min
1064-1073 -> 0.37 min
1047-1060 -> 0.00 min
